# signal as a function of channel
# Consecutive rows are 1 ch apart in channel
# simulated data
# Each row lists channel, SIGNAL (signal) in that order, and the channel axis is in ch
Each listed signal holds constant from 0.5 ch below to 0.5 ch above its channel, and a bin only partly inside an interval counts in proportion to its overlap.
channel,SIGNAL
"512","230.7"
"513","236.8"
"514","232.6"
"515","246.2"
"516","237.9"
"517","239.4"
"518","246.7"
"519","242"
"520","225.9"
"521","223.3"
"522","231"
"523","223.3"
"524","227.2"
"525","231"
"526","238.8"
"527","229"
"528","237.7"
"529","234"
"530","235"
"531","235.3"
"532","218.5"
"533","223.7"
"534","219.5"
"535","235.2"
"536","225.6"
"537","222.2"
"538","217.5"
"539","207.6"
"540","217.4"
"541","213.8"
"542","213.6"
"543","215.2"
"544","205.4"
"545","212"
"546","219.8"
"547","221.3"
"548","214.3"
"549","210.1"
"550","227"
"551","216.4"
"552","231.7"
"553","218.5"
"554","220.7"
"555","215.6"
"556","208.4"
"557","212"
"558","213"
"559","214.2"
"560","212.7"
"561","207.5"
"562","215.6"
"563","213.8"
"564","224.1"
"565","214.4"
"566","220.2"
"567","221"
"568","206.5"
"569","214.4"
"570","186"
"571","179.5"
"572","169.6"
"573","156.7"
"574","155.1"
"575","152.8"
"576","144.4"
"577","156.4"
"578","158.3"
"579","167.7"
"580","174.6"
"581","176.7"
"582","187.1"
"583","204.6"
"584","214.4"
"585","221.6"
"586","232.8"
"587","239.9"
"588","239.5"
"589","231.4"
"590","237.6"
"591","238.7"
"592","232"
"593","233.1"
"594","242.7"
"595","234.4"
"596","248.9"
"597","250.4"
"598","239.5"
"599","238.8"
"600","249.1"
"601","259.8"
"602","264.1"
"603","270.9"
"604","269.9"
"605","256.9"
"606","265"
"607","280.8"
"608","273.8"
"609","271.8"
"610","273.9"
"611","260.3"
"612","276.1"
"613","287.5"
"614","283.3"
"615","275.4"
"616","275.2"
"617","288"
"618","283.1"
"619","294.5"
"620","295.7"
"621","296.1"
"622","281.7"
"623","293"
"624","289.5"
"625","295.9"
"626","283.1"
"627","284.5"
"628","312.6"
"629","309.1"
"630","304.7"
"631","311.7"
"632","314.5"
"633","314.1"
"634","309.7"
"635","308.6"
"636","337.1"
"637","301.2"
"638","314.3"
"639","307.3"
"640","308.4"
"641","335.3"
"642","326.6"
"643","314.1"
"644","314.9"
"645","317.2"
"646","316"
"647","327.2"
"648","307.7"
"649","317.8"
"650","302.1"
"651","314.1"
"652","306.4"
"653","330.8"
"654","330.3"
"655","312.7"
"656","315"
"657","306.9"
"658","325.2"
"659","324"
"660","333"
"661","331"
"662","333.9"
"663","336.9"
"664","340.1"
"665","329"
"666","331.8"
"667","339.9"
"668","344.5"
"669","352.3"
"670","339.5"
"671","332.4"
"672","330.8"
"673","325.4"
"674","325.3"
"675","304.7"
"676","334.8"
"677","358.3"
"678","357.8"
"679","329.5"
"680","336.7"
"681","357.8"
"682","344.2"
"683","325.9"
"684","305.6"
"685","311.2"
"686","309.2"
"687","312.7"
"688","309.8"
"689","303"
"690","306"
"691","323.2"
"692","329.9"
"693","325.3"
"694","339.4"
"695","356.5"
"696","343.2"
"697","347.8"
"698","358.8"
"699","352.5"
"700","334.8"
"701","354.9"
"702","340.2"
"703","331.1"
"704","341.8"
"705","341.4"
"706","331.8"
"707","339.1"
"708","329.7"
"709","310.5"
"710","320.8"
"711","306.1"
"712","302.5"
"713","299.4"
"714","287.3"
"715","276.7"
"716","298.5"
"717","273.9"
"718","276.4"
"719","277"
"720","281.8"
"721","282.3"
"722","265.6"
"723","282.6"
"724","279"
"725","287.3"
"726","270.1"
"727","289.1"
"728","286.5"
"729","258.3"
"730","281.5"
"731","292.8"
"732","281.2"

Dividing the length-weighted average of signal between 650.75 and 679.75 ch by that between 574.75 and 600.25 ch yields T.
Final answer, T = 1.55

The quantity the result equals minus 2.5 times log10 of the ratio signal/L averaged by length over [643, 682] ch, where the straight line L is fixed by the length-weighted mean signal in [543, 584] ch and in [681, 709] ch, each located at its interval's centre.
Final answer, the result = -0.102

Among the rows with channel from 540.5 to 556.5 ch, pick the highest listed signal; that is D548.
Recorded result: 231.7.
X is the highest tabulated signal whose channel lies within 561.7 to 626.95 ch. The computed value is 296.1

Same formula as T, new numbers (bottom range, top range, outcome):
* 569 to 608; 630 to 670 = 1.47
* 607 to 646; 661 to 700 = 1.12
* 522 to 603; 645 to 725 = 1.49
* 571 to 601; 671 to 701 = 1.59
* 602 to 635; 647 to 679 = 1.14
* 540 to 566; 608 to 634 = 1.35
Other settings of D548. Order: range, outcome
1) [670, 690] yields 358.3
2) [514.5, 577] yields 246.7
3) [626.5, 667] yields 340.1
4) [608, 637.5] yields 337.1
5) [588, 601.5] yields 259.8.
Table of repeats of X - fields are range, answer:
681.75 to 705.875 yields 358.8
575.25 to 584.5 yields 214.4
